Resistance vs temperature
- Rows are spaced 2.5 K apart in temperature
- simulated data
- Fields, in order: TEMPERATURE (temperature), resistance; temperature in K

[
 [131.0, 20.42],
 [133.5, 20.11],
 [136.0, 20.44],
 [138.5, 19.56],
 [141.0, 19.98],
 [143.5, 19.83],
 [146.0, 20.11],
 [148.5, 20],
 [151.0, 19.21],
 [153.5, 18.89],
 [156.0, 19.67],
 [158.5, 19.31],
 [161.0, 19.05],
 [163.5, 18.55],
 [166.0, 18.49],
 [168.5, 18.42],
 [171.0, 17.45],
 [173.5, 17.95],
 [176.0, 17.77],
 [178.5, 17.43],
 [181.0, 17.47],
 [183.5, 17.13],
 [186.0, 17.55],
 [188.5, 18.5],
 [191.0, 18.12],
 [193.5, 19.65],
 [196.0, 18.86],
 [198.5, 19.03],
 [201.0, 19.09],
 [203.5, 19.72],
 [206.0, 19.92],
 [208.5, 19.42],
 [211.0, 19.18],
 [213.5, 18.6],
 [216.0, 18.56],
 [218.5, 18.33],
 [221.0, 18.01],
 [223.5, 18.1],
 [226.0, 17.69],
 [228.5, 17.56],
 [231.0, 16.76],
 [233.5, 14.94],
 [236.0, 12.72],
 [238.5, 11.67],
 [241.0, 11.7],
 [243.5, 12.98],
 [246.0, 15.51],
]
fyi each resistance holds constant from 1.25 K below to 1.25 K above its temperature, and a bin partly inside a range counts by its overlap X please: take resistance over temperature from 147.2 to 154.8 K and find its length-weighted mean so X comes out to 19.4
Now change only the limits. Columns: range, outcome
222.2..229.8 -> 17.8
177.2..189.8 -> 17.6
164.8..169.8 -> 18.4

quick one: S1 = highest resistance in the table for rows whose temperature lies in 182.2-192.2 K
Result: 18.5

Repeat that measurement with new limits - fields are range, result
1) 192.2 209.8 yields 19.92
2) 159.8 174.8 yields 19.05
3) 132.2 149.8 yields 20.44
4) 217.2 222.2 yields 18.33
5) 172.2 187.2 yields 17.95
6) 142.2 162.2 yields 20.11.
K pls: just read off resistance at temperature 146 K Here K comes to 20.11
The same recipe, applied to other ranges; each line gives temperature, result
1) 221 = 18.01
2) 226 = 17.69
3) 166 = 18.49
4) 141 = 19.98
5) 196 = 18.86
